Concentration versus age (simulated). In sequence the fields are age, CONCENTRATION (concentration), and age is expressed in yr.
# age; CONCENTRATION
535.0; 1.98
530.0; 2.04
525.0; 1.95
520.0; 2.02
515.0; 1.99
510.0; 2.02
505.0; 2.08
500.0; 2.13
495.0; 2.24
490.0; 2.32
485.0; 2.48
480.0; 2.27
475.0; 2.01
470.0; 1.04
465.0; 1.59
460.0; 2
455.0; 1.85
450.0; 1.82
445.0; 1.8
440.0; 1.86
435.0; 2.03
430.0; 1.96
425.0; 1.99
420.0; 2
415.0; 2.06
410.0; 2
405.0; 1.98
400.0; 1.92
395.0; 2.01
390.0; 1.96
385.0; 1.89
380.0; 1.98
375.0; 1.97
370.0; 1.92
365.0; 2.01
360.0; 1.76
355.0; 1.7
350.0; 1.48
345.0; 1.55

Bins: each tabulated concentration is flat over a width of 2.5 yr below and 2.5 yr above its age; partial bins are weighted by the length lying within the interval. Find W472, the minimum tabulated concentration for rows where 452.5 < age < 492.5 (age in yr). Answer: 1.04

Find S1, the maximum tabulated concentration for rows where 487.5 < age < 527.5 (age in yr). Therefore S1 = 2.32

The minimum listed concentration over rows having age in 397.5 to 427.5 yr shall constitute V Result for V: 1.92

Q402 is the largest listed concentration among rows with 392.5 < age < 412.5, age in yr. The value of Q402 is 2.01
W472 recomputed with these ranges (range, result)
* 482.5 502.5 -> 2.13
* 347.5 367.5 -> 1.48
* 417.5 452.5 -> 1.8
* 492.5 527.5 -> 1.95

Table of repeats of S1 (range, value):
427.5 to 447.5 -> 2.03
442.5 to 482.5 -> 2.27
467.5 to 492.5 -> 2.48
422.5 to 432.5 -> 1.99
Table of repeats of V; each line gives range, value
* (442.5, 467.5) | 1.59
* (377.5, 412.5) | 1.89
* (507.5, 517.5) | 1.99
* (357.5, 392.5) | 1.76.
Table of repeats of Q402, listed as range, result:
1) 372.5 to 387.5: 1.98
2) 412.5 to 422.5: 2.06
